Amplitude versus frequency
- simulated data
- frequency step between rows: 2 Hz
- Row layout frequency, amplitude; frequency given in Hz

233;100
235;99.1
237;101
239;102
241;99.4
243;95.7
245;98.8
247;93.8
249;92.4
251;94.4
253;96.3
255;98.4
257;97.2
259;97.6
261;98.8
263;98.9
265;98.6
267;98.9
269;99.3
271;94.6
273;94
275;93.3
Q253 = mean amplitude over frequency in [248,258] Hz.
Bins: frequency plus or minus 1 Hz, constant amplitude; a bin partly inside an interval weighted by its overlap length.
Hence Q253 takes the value 95.7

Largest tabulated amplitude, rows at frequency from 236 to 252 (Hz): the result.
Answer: 102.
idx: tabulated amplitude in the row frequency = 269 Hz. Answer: 99.3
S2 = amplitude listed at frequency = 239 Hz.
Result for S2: 102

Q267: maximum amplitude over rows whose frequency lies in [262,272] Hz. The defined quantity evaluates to 99.3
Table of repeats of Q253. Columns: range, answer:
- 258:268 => 98.6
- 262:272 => 98.1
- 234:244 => 99.4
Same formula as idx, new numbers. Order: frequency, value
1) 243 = 95.7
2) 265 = 98.6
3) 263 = 98.9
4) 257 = 97.2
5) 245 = 98.8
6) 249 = 92.4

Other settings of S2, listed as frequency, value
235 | 99.1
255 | 98.4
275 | 93.3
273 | 94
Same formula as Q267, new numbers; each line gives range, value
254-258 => 98.4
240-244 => 99.4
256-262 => 98.8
